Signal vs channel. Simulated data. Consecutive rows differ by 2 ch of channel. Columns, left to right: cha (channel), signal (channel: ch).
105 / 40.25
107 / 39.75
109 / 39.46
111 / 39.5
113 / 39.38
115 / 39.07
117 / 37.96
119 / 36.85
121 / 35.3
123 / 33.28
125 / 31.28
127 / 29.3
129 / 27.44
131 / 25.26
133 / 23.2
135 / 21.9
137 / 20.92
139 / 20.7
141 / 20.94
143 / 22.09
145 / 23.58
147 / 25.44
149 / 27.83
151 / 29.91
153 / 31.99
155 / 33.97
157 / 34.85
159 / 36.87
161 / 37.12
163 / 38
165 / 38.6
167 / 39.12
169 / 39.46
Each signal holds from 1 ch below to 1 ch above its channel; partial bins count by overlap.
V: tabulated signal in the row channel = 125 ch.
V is 31.28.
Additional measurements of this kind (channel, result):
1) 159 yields 36.87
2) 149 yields 27.83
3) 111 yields 39.5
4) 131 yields 25.26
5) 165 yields 38.6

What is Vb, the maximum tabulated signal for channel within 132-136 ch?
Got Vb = 23.2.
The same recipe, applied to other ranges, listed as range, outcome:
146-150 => 27.83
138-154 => 31.99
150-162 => 37.12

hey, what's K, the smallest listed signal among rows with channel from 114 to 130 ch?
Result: 27.44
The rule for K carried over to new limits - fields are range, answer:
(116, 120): 36.85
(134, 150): 20.7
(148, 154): 27.83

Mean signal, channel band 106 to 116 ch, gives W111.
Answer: 39.4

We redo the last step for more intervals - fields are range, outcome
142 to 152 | 25.8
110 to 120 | 38.6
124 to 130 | 29.3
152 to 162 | 35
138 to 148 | 22.6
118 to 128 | 33.2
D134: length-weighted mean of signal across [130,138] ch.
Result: 22.8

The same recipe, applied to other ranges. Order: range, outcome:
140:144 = 21.5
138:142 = 20.8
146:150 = 26.6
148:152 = 28.9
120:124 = 34.3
